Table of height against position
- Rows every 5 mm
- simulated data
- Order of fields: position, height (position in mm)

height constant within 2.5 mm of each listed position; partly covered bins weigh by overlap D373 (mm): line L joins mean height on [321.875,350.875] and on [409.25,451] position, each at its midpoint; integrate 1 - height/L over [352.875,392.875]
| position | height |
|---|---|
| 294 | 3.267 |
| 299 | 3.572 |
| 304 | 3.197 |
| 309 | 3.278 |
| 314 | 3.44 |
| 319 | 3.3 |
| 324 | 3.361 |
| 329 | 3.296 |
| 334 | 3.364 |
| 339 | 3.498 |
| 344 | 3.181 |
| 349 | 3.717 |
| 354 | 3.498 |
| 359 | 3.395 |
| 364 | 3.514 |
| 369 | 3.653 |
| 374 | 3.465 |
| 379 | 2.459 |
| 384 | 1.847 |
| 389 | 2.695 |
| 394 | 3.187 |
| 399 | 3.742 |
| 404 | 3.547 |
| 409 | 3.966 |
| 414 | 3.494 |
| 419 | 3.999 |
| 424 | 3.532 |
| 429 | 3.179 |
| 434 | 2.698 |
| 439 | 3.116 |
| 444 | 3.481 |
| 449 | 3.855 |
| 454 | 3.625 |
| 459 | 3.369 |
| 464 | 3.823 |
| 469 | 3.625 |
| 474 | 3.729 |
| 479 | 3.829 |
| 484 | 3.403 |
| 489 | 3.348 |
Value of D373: 4.2 mm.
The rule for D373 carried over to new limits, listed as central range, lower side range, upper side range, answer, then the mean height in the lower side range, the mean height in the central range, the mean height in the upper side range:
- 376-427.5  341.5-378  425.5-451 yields 1.5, 3.45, 3.25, 3.26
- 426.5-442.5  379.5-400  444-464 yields 1.6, 2.76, 3.03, 3.63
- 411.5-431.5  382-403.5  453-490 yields -2.3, 2.95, 3.55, 3.6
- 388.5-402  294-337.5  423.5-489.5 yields 0.5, 3.35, 3.3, 3.47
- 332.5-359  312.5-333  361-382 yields -1.2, 3.35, 3.45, 3.24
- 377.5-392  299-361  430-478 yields 4.5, 3.38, 2.35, 3.48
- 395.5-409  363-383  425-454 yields -1.9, 3.15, 3.67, 3.31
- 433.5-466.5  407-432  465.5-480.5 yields 1.9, 3.61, 3.47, 3.73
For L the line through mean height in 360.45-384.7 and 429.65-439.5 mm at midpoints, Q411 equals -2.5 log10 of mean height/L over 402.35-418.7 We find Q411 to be -0.24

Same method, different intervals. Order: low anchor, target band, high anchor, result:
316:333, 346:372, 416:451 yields -0.062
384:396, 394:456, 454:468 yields -0.125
